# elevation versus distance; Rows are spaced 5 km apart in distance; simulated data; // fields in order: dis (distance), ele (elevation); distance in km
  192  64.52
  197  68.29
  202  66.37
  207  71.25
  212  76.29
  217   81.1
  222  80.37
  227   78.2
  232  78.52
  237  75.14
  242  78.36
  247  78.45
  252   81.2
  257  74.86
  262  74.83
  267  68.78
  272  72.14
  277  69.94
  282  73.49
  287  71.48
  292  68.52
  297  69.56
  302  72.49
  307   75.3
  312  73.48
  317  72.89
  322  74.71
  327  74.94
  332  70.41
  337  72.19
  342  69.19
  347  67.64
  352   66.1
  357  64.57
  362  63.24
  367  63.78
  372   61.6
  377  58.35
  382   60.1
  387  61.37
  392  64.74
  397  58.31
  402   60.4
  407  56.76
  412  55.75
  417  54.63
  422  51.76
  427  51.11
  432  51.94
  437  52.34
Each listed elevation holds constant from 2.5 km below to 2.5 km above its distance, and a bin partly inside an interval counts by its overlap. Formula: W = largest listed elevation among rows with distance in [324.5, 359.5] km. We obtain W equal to 74.94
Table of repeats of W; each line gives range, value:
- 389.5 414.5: 64.74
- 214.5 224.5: 81.1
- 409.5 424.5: 55.75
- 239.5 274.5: 81.2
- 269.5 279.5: 72.14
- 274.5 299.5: 73.49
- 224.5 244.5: 78.52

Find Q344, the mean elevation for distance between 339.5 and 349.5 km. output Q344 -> 68.4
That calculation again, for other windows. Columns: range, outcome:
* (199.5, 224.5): 75.1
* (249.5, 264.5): 77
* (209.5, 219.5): 78.7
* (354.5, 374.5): 63.3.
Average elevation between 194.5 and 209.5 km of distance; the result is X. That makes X 68.6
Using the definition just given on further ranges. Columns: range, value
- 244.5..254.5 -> 79.8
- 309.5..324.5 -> 73.7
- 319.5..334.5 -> 73.4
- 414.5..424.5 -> 53.2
